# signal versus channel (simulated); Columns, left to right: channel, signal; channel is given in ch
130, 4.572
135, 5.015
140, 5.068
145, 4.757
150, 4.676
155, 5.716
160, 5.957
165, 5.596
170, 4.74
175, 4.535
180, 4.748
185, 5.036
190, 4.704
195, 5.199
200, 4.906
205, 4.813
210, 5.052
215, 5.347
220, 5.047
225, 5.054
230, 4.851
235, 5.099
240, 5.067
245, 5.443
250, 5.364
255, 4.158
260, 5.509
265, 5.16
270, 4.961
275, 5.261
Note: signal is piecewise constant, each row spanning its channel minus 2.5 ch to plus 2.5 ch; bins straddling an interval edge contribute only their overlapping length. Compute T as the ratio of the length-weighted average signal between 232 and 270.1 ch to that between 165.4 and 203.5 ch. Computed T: 1.05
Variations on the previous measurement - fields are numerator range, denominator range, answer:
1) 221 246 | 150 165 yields 0.91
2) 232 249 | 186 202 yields 1.05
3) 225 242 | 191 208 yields 1.01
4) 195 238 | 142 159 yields 0.98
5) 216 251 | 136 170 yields 0.98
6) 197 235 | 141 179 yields 0.98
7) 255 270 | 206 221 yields 0.99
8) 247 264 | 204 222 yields 0.99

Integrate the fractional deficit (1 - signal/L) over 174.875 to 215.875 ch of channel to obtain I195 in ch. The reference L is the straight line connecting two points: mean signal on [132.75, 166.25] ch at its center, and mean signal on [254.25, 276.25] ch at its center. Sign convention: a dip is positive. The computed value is 1.9 ch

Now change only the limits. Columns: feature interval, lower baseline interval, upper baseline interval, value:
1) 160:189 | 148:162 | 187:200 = 1.1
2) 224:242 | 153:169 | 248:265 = 0.6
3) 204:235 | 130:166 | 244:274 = 0.5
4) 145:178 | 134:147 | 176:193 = -1.9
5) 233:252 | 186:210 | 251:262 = -1.4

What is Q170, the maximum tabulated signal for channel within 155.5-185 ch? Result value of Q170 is 5.957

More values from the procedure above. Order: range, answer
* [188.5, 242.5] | 5.347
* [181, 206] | 5.199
